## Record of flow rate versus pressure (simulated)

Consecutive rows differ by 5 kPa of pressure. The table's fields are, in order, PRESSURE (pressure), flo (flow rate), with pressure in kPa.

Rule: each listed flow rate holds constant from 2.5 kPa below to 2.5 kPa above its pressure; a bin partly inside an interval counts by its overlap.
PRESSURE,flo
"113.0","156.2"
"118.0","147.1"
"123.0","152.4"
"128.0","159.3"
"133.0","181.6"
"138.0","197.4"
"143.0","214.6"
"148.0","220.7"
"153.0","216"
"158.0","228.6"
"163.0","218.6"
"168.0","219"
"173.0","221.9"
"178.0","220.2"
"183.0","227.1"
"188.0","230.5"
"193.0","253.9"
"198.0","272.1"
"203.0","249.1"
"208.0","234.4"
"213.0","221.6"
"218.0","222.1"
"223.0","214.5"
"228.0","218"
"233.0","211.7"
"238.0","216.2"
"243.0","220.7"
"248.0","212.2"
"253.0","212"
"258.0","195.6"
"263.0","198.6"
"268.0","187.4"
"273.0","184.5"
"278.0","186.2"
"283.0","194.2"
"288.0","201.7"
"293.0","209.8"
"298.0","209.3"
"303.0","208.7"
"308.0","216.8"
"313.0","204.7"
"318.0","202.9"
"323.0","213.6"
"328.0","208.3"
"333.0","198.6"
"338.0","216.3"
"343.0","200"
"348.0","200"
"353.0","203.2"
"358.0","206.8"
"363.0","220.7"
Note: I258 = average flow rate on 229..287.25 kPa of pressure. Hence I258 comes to 202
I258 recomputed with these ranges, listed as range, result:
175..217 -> 238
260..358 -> 202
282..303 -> 205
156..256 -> 226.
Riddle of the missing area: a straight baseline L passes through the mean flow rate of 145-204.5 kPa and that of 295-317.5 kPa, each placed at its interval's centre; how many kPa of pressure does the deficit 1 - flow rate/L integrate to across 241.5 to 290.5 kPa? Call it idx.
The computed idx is 3.9 kPa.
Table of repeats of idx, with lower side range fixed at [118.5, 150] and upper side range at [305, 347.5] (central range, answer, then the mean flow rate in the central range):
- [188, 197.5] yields -2.98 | 252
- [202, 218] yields -3.16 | 232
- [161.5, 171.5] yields -1.63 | 219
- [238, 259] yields -1.47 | 212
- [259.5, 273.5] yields 0.62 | 191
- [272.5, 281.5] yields 0.67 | 187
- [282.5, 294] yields 0.03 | 202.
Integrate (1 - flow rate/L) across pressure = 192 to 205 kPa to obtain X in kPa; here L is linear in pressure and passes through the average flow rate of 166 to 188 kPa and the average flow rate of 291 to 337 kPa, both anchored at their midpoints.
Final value -2.26 kPa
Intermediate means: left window 223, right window 208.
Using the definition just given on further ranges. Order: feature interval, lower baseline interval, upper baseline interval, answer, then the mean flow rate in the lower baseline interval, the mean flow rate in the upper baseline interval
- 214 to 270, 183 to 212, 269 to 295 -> 2.0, 245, 195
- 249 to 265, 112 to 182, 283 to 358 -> 0.0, 198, 206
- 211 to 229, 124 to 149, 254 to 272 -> -2.4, 191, 195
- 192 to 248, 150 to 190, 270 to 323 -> -3.7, 223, 202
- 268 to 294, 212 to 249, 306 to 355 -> 2.2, 217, 206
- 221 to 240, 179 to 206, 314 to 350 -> 1.5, 245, 206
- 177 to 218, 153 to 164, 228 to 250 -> -3.6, 223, 216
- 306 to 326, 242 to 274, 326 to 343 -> -0.4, 201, 207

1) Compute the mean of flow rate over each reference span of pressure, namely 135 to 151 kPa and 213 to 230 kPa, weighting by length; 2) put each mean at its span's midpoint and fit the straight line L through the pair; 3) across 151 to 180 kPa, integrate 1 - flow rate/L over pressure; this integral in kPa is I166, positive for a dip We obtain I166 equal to -1.1 kPa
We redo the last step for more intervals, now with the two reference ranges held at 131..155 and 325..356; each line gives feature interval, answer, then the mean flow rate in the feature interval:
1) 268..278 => 1.0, 186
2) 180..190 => -1.1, 228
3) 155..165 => -0.8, 223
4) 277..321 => 0.1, 205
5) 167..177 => -0.7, 221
